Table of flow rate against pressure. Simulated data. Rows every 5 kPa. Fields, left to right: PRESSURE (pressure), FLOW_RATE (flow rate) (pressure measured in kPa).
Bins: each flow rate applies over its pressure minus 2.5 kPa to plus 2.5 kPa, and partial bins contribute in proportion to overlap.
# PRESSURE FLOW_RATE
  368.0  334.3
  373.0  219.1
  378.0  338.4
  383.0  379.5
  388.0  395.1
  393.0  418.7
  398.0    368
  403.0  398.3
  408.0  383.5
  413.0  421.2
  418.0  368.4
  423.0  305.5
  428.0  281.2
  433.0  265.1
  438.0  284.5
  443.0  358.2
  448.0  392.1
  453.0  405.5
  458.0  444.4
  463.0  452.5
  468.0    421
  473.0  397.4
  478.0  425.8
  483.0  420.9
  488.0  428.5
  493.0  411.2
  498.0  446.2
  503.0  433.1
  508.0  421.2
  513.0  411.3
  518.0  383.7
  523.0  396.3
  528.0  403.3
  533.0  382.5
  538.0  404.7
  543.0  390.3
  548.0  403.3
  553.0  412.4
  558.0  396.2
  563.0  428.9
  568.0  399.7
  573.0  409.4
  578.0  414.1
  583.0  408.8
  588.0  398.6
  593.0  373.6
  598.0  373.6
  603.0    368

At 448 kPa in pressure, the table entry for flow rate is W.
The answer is 392.1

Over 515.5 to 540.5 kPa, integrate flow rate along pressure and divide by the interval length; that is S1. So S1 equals 394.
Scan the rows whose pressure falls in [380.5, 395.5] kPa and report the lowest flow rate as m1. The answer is 379.5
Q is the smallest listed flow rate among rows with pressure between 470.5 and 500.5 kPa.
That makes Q 397.4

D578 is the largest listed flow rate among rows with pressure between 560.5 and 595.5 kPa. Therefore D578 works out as 428.9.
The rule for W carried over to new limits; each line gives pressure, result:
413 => 421.2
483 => 420.9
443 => 358.2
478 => 425.8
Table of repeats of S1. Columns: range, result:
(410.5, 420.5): 395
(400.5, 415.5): 401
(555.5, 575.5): 409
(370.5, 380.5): 279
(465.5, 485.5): 416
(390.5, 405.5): 395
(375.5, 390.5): 371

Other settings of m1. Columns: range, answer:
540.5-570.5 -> 390.3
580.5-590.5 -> 398.6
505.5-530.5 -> 383.7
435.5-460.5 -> 284.5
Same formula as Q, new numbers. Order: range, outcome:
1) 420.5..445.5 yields 265.1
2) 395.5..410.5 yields 368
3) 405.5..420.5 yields 368.4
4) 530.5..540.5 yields 382.5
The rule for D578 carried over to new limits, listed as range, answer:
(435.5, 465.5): 452.5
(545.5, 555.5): 412.4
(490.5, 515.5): 446.2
